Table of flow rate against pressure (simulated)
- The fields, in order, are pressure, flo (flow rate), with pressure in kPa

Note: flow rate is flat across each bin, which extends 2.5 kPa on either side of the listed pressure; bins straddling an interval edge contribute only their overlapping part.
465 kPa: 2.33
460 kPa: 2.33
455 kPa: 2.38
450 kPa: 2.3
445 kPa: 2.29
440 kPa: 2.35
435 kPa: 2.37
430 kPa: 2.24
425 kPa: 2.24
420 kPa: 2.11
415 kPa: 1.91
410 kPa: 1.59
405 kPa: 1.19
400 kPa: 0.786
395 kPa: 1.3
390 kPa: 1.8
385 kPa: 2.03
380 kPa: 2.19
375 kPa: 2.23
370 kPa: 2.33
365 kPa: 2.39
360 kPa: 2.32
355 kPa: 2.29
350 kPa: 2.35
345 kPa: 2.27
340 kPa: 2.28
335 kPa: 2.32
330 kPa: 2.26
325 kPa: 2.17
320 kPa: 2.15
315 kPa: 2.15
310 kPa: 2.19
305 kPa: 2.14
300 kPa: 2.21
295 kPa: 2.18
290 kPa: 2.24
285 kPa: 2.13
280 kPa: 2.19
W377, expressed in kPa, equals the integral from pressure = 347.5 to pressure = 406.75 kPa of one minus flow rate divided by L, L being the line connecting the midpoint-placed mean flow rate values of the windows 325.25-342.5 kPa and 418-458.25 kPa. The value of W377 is 8.70 kPa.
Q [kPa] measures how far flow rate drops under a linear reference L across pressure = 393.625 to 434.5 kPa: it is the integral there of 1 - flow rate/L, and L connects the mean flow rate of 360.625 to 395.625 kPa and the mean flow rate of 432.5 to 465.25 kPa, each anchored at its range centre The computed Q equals 9.4 kPa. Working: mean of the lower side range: 2.09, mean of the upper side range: 2.34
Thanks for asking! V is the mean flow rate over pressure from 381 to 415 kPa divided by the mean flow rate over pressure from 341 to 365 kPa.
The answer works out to 0.65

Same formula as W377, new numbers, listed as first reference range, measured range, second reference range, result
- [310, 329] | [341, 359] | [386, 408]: -4.6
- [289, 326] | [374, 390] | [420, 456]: 1.1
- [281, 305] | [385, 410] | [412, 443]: 9.3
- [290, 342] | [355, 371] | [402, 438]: -1.9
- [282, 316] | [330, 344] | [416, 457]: -0.5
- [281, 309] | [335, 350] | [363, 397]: -1.4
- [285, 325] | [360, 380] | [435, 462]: -0.5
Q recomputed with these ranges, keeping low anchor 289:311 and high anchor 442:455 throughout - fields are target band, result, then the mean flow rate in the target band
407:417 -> 2.5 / 1.71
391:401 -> 4.7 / 1.2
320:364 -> -1.1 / 2.28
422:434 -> 0.2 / 2.25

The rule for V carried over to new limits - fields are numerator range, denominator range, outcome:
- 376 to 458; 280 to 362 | 0.88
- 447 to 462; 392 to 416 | 1.76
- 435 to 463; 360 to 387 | 1.04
